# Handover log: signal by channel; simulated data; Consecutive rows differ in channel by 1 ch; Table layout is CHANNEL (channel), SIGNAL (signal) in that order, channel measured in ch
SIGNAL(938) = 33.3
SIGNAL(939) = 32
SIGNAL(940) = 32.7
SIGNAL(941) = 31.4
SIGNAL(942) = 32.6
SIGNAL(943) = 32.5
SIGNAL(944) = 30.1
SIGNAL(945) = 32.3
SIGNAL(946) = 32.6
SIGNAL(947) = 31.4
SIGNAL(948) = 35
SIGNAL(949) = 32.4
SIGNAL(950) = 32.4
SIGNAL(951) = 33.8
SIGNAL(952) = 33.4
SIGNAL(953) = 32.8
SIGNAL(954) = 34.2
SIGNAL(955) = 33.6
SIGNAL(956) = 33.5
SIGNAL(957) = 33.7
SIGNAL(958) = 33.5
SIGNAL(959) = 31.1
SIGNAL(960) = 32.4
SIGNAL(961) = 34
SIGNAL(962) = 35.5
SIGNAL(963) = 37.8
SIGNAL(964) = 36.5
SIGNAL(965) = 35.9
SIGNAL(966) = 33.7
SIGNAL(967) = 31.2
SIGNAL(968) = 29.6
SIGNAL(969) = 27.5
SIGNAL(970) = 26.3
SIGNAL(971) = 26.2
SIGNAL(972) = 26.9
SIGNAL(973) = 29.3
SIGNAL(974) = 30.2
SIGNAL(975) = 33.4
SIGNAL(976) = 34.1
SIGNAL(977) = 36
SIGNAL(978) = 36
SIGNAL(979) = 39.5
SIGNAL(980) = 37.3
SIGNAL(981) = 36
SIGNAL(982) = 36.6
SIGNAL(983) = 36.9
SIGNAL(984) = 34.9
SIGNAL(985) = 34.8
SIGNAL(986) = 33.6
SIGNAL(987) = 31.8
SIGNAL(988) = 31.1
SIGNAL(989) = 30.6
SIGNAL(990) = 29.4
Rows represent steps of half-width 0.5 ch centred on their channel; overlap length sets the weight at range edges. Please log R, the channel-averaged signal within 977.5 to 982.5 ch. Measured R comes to 37.1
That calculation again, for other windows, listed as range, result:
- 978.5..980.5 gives 38.4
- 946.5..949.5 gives 32.9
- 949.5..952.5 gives 33.2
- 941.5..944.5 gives 31.7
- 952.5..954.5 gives 33.5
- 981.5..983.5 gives 36.8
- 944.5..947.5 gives 32.1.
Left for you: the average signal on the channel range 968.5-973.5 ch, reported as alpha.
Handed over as 27.2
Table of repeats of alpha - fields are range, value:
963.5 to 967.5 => 34.3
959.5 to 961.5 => 33.2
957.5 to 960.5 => 32.3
